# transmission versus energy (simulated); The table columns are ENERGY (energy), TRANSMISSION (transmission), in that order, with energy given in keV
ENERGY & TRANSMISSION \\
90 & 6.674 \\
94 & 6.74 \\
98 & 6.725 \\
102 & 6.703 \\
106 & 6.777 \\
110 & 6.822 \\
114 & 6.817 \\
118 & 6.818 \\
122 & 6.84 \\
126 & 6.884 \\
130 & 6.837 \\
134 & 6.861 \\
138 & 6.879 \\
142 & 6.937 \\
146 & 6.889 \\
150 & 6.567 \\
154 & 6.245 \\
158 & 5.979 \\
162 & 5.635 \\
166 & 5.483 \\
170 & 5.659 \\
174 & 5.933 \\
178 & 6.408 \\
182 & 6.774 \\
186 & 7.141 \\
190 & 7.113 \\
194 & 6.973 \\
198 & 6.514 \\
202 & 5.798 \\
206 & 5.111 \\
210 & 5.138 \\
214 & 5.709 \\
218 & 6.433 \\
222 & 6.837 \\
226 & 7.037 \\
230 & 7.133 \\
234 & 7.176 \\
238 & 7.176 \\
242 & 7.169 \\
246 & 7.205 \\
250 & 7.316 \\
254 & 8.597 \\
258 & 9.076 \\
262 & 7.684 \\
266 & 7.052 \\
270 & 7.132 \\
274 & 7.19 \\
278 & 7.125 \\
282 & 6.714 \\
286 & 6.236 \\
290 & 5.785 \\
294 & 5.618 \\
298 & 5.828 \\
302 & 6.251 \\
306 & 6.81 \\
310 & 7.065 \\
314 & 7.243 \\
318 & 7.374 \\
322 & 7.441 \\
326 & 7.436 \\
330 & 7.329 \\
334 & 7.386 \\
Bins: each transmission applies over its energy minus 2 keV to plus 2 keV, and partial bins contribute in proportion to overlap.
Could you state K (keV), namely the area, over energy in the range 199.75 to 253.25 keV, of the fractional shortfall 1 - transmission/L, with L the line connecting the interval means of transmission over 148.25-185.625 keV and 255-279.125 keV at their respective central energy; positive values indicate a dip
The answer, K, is 3.2 keV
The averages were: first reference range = 6.12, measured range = 6.6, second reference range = 7.6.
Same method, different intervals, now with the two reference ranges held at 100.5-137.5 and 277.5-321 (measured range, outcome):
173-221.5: 3.09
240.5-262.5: -4.14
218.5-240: -1.20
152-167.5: 2.09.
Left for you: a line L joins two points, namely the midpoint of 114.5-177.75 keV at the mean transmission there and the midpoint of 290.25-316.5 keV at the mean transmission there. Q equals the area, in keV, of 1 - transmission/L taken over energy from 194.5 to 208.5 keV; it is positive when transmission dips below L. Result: 1.2 keV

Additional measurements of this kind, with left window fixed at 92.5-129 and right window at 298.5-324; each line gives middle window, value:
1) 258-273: -1.3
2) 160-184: 3.0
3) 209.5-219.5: 1.5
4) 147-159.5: 0.9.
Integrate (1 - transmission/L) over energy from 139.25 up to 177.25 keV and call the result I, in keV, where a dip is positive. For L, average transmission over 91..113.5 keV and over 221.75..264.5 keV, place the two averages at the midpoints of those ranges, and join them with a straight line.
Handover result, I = 4.7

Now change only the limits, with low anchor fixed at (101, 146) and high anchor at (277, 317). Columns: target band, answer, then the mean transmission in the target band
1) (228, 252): -2.19 keV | 7.2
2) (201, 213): 2.38 keV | 5.34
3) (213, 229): 0.10 keV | 6.59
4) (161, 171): 1.73 keV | 5.58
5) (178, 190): -0.32 keV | 6.89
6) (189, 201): -0.12 keV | 6.76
